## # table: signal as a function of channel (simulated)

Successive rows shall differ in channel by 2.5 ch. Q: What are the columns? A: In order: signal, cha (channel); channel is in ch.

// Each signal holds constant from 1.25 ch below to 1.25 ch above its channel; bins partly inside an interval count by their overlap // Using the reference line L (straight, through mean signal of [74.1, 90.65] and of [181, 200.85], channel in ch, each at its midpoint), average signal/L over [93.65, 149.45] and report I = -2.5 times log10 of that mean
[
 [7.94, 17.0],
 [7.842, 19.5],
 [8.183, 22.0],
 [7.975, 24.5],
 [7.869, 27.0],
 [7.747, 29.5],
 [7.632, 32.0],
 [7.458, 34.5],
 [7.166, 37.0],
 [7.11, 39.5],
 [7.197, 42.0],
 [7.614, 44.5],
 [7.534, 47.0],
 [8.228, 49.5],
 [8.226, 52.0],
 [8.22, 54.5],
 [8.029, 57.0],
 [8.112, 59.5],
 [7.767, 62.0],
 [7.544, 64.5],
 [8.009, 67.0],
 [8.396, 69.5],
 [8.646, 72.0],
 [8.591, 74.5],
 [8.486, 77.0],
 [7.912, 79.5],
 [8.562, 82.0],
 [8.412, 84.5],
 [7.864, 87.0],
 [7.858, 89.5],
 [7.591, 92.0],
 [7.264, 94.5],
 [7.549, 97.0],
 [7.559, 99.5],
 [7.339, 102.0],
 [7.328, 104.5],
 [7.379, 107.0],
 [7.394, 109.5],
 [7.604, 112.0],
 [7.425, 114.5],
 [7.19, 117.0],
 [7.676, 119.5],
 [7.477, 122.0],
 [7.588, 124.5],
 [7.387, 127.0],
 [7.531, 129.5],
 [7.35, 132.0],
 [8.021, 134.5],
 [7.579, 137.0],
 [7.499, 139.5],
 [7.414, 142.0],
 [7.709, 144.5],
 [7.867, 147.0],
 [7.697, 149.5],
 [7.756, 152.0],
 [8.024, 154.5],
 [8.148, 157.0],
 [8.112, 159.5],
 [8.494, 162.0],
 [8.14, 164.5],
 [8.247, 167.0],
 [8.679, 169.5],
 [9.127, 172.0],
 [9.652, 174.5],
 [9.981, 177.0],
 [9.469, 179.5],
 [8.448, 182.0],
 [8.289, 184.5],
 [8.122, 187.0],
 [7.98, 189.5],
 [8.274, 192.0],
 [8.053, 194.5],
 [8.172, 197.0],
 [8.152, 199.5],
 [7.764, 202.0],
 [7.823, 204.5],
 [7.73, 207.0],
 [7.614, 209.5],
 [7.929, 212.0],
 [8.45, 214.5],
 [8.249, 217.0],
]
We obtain 0.10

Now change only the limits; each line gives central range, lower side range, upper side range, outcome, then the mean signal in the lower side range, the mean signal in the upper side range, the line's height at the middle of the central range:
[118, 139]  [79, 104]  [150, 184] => 0.08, 7.77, 8.61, 8.18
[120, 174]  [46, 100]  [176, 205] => 0.04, 8.02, 8.38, 8.25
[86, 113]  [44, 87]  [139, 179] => 0.09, 8.14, 8.32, 8.2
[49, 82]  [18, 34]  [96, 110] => -0.08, 7.86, 7.42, 7.63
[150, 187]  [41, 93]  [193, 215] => -0.08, 8.04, 7.95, 7.98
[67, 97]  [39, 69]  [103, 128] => -0.06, 7.83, 7.44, 7.66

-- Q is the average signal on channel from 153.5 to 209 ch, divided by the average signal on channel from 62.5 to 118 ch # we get 1.07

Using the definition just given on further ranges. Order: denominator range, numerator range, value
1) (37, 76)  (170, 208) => 1.07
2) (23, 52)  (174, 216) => 1.09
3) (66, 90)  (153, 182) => 1.05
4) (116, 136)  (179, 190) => 1.12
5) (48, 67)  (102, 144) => 0.93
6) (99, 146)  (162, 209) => 1.13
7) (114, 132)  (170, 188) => 1.21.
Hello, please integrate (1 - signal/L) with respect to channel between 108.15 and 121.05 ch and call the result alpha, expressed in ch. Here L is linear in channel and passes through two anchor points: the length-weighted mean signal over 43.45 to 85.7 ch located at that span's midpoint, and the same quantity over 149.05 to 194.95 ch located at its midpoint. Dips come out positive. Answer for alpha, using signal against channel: 1.3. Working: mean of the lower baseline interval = 8.14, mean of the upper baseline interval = 8.48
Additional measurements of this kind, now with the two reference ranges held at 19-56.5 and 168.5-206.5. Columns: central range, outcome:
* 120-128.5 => 0.7 ch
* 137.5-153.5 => 1.2 ch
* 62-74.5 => -0.4 ch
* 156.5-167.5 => 0.2 ch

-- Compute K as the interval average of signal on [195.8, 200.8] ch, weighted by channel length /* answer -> 8.16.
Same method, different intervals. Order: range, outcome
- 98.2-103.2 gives 7.45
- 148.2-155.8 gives 7.83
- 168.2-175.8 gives 9.15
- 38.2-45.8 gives 7.31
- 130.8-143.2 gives 7.57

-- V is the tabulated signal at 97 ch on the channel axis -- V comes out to 7.549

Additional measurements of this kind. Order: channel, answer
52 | 8.226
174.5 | 9.652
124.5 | 7.588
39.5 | 7.11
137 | 7.579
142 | 7.414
